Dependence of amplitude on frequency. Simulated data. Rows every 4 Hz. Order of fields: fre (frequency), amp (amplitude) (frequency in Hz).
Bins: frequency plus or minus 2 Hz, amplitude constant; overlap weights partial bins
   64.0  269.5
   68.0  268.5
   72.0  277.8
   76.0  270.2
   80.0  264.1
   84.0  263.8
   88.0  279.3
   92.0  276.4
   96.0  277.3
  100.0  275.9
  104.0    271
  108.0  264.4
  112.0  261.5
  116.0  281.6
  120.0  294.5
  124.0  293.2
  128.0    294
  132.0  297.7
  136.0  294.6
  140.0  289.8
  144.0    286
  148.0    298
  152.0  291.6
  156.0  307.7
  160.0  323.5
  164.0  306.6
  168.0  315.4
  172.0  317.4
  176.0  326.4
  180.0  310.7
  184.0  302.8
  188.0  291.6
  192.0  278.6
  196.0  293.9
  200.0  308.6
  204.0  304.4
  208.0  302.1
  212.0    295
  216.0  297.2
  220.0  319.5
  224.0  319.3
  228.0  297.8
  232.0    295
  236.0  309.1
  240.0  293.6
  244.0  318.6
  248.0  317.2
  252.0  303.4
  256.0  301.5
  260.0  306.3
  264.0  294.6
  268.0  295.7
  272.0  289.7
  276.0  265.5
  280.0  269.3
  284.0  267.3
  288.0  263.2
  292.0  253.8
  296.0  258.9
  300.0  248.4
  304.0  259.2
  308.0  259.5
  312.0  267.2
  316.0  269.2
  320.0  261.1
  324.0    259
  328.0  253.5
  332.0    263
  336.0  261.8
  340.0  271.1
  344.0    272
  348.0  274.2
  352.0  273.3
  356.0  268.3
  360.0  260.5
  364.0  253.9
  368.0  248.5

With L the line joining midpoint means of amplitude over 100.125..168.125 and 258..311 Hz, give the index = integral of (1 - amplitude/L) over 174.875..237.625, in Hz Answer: -4.69 Hz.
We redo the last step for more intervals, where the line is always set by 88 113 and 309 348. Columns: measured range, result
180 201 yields -2.09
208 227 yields -2.72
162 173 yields -1.75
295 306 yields 0.43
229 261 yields -4.54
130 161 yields -3.11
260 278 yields -1.49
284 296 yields 0.26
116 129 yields -0.99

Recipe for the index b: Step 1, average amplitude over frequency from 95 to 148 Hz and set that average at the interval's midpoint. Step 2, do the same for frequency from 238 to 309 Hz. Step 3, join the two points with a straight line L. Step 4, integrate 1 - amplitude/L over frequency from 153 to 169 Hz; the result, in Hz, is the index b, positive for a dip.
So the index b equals -1.61 Hz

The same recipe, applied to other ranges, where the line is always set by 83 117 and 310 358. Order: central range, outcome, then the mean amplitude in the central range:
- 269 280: -0.4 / 278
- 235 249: -2.1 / 309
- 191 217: -2.7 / 298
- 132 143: -0.9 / 293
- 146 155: -0.8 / 296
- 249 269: -2.5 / 301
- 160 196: -4.8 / 306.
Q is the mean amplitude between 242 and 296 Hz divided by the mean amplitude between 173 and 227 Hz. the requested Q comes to 0.9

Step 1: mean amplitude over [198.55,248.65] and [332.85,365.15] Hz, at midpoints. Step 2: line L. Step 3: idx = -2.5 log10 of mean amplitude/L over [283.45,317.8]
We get 0.086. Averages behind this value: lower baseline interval 306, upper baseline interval 267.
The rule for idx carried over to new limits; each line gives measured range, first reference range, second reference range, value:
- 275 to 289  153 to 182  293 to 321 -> 0.01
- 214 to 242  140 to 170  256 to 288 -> -0.05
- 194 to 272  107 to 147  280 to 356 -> -0.11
